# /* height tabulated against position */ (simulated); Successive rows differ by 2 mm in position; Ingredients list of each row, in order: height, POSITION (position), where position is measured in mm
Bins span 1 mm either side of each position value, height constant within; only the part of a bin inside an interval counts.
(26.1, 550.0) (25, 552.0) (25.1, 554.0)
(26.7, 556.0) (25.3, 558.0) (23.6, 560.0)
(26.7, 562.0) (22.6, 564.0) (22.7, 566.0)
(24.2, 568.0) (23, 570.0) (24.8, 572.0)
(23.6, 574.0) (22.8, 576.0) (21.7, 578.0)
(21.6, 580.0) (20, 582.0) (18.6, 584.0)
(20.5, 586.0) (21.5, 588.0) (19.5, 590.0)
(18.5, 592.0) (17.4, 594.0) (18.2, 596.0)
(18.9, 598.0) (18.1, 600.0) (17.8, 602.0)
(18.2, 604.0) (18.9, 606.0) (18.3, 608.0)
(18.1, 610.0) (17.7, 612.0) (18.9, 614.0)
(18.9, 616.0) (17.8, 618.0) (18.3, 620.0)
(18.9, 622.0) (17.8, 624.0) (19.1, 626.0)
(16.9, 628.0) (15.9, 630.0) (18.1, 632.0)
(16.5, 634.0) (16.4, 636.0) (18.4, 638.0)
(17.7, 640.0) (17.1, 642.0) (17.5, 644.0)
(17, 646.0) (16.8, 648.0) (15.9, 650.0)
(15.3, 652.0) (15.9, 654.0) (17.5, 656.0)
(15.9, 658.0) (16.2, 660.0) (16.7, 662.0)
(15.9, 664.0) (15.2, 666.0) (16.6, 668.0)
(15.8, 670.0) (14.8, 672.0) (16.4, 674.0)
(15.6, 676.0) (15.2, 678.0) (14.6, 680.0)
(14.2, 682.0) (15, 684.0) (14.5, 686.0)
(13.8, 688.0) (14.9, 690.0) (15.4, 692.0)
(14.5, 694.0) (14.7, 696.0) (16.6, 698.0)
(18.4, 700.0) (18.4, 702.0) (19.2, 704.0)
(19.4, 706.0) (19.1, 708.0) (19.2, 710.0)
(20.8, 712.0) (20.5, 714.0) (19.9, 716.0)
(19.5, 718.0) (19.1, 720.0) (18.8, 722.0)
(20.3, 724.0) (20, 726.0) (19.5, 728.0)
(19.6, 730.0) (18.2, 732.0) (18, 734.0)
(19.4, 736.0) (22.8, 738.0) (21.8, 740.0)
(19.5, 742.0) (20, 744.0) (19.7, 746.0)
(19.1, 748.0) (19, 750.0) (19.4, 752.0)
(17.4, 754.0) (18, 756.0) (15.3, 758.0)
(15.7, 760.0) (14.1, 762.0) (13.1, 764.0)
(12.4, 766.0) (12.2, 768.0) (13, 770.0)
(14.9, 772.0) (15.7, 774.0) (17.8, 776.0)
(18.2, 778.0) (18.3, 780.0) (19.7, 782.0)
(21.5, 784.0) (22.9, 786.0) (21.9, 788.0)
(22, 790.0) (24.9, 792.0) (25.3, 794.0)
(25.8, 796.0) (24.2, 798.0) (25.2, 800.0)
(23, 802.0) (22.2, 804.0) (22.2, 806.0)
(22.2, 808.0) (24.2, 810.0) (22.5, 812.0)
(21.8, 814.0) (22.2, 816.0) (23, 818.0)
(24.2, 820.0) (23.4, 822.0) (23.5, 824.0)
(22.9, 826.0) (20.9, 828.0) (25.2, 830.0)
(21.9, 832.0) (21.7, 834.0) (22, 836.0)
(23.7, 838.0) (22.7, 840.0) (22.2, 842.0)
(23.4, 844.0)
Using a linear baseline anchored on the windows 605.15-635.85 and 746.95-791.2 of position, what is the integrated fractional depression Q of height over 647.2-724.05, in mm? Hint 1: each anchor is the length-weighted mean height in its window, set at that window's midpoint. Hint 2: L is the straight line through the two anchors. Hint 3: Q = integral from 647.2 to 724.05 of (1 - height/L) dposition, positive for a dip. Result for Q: 3.9 mm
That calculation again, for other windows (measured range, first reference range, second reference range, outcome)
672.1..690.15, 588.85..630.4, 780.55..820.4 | 4.6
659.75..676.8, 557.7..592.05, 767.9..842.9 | 4.8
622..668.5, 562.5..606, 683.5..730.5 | 6.0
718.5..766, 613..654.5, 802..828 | 4.9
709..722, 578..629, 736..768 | -1.3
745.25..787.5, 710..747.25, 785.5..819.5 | 8.9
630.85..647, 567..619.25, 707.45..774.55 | 1.7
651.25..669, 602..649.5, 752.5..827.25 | 2.1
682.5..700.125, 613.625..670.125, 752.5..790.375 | 2.0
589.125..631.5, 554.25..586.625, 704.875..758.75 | 7.6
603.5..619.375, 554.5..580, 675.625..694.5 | 1.6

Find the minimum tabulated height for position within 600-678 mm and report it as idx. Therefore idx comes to 14.8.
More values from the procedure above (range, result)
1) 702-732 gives 18.2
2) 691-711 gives 14.5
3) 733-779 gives 12.2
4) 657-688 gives 13.8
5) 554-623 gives 17.4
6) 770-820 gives 13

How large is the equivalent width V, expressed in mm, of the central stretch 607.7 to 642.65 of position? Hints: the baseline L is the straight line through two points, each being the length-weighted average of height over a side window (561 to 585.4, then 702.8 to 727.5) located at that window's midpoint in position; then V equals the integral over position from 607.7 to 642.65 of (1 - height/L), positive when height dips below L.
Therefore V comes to 6.05 mm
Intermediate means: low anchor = 22.7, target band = 17.8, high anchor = 19.6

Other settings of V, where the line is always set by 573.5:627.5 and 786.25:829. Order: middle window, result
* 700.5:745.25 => 3.9 mm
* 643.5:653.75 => 1.9 mm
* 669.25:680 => 2.7 mm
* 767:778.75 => 3.8 mm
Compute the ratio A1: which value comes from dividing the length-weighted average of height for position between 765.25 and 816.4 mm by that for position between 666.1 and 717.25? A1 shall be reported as 1.24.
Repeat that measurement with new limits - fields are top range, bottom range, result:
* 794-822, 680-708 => 1.45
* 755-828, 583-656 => 1.13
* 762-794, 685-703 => 1.15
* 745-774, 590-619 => 0.87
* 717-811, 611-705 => 1.18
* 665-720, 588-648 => 0.93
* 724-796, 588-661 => 1.06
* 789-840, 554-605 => 1.08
